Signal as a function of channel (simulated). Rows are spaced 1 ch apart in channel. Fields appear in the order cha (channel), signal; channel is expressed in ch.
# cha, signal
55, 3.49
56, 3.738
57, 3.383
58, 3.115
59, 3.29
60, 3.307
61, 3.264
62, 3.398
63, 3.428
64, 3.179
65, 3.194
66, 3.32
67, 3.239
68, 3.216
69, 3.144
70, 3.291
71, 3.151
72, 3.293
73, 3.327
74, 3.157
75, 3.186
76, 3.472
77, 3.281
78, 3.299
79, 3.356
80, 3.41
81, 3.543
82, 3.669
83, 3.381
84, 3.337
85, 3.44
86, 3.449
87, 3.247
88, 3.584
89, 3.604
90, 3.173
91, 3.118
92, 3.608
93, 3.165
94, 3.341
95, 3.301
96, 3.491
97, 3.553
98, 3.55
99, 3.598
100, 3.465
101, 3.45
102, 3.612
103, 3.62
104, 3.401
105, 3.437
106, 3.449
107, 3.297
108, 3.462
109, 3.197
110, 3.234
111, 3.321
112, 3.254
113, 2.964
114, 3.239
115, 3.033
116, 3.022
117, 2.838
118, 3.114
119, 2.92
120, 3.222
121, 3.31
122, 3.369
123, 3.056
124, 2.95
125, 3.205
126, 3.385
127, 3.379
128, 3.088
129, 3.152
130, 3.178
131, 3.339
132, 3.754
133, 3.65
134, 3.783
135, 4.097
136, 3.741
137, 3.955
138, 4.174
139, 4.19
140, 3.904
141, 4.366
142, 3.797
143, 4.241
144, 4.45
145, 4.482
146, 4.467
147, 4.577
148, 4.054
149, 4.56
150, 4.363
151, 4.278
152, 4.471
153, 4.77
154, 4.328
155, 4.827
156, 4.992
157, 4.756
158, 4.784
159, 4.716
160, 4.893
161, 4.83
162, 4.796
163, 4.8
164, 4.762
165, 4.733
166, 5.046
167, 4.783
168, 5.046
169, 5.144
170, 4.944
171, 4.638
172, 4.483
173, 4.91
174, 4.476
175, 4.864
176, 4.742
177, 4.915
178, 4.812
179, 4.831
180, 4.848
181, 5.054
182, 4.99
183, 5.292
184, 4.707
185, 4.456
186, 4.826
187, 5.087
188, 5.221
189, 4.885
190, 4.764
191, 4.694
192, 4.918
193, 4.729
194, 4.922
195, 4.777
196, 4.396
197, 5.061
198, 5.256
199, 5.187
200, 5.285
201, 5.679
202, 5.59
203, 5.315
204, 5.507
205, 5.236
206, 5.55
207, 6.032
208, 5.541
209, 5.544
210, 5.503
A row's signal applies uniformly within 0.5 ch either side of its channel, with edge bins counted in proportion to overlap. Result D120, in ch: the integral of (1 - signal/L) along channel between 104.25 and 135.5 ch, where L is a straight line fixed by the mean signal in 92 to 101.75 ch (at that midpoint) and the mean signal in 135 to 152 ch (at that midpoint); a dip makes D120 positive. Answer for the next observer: 4.5 ch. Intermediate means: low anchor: 3.45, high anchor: 4.23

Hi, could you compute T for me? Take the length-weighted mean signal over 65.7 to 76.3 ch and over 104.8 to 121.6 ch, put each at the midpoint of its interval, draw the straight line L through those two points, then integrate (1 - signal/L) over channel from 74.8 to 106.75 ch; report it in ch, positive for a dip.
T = -2.0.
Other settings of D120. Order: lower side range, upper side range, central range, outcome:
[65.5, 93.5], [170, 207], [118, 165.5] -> 2.7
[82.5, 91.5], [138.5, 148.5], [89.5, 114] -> 1.5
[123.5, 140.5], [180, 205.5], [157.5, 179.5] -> -1.8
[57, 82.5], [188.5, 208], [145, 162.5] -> -0.4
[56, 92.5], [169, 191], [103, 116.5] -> 2.0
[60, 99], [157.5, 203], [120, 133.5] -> 2.6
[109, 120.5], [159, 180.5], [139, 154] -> -0.9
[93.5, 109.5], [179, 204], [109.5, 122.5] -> 2.0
